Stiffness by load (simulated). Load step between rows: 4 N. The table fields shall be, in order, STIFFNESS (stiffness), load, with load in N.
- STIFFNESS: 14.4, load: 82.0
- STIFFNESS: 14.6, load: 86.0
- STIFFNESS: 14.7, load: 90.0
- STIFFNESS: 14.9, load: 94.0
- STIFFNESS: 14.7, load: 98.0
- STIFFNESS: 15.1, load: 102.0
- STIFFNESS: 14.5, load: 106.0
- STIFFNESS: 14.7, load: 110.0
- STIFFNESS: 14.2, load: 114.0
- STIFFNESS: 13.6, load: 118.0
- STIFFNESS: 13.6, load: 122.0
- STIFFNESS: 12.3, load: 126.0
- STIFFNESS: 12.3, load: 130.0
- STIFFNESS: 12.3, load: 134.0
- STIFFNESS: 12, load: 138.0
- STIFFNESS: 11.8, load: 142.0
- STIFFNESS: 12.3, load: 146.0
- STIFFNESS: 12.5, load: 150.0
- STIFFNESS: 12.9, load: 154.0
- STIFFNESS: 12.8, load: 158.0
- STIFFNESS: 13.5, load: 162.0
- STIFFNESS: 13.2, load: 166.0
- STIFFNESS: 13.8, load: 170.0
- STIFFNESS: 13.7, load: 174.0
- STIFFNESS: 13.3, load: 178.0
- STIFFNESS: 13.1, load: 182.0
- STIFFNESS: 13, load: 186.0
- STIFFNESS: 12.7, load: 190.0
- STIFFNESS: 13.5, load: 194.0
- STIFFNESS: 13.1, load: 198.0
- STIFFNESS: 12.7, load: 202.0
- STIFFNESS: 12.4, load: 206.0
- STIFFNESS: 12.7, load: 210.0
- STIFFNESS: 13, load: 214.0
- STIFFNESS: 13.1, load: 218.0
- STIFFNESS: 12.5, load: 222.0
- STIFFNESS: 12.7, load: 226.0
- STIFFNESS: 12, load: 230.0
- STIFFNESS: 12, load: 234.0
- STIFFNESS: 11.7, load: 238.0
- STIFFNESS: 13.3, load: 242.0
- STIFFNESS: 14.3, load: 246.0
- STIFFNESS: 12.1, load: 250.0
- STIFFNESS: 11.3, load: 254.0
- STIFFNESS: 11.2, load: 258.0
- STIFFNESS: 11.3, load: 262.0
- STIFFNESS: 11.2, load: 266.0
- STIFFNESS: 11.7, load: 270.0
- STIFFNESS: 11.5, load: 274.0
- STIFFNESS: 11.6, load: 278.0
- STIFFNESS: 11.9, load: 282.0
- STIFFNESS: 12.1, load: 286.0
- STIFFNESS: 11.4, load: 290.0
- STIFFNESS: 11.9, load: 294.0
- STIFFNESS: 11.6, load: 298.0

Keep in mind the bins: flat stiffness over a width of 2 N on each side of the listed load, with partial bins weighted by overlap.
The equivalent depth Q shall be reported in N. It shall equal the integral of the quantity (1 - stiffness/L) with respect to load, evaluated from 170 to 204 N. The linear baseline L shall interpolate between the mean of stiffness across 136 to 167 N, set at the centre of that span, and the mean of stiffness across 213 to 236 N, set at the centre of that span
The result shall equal -1.64 N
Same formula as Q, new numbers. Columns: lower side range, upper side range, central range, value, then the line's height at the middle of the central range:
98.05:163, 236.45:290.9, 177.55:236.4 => -1.5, 12.5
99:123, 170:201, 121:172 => 4.0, 13.8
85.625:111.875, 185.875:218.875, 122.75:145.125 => 3.0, 14.1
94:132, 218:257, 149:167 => 0.5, 13.4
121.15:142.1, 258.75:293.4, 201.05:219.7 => -1.3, 11.9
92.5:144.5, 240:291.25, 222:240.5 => 0.2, 12.3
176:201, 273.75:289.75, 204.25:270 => 0.7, 12.4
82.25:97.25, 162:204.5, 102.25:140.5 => 2.3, 14.2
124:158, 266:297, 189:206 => -1.2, 12.1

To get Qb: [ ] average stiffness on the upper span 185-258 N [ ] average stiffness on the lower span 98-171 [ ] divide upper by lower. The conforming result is 1.0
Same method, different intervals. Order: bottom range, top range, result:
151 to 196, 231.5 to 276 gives 0.91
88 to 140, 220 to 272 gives 0.88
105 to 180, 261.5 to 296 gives 0.89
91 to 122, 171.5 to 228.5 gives 0.90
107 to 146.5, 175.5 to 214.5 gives 1.00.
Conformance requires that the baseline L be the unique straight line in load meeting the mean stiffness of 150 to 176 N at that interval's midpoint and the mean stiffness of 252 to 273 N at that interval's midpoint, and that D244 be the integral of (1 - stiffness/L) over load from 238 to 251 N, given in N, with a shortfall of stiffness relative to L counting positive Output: -1.5 N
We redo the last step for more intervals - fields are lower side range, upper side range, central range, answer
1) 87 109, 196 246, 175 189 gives 0.2 N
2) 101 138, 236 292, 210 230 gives -0.6 N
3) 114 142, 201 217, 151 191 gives -1.5 N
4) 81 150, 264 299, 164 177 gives -0.6 N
